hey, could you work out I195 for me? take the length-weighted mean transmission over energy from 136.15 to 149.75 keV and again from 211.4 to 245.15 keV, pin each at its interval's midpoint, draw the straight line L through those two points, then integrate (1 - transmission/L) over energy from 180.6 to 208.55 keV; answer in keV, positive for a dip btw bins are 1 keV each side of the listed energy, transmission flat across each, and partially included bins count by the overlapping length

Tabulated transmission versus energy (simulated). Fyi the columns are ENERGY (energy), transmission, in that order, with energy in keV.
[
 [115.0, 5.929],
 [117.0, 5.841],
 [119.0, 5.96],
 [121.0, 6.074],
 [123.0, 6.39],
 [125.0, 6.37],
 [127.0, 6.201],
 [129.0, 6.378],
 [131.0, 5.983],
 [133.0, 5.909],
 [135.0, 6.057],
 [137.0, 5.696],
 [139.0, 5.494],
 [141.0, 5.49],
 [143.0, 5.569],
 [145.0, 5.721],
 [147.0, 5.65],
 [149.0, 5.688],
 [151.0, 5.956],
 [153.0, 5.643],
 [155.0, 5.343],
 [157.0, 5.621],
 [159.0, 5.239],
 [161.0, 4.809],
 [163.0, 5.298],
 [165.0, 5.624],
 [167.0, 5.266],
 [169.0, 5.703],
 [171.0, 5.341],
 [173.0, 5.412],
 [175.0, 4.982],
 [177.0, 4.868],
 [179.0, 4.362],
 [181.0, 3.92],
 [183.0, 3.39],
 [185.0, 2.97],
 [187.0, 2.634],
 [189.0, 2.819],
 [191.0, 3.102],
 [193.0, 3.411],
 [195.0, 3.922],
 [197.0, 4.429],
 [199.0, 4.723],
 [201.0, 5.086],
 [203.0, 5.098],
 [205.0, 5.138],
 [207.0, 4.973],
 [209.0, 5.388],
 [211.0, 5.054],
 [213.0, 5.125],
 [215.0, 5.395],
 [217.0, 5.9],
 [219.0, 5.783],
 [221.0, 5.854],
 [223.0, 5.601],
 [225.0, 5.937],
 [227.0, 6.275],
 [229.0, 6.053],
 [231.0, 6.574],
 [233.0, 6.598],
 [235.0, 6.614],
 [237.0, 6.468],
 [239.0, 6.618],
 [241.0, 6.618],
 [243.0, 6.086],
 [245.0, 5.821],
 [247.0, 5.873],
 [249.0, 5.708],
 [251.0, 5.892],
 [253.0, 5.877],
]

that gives 9.0 keV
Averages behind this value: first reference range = 5.61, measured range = 4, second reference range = 6.07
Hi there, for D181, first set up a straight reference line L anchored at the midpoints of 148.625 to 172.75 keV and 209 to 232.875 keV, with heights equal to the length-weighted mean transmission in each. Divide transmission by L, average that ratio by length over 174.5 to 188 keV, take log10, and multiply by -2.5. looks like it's 0.40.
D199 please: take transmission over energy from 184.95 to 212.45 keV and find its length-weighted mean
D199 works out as 4.25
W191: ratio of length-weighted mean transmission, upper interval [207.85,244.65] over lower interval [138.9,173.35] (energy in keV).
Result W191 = 1.09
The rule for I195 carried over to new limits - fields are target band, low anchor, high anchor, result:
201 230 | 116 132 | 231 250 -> 3.4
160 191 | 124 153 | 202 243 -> 7.5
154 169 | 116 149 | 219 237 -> 1.6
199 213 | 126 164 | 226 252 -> 2.2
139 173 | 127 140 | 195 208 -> 0.5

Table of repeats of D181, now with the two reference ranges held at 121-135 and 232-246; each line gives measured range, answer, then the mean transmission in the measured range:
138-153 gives 0.104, 5.65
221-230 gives 0.074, 5.95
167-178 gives 0.191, 5.26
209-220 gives 0.168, 5.45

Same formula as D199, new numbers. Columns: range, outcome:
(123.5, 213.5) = 5.05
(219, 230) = 5.93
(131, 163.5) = 5.59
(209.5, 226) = 5.58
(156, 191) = 4.56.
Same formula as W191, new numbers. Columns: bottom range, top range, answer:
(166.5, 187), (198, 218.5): 1.15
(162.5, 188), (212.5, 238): 1.32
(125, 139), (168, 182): 0.82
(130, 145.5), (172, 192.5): 0.67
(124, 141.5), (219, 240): 1.05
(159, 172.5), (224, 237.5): 1.19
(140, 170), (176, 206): 0.72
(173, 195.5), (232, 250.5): 1.67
